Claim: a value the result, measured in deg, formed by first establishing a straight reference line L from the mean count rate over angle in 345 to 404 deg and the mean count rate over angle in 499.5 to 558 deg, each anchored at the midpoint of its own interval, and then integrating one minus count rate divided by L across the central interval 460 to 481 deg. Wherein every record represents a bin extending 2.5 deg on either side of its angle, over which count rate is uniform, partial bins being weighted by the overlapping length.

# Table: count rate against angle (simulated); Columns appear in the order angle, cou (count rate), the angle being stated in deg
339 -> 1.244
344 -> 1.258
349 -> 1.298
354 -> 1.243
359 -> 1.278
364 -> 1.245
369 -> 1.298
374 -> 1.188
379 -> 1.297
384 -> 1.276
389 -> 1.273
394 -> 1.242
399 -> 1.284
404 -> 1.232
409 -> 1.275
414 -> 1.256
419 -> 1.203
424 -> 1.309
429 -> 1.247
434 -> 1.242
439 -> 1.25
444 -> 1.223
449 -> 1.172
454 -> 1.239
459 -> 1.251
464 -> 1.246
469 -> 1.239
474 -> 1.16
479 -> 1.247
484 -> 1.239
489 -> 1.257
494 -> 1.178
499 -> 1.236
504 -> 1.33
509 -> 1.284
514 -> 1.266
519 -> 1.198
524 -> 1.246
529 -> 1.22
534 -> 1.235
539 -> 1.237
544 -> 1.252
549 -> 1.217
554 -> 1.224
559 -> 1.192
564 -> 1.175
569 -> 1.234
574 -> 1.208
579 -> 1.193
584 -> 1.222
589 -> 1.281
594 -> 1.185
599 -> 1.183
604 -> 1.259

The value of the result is 0.5 deg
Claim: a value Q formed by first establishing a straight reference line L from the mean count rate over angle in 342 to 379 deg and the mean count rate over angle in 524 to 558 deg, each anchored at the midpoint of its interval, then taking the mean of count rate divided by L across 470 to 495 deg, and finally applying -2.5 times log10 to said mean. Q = 0.018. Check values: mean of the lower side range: 1.26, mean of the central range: 1.22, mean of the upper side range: 1.23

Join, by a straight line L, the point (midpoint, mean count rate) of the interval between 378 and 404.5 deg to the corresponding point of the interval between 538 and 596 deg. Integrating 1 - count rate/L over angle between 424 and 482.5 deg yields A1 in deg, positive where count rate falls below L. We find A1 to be 0.9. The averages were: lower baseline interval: 1.27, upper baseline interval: 1.22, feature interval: 1.23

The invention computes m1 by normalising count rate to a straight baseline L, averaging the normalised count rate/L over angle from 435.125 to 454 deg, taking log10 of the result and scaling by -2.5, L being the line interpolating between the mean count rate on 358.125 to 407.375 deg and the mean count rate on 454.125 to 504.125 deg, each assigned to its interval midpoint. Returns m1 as 0.021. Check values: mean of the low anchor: 1.26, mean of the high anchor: 1.23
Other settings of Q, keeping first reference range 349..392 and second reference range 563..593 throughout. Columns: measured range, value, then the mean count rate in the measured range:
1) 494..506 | -0.020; 1.26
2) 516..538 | 0.003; 1.23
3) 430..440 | 0.004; 1.25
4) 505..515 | -0.044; 1.28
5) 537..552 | -0.007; 1.23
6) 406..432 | -0.003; 1.26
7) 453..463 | -0.001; 1.25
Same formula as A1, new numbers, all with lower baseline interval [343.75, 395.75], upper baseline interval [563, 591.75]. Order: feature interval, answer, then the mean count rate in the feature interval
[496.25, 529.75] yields -0.6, 1.26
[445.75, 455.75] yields 0.3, 1.2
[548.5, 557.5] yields 0.1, 1.22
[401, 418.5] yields 0.1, 1.25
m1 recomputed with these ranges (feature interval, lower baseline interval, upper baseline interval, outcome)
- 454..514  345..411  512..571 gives 0.00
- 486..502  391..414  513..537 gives 0.01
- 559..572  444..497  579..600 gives 0.01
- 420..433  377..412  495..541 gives 0.00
